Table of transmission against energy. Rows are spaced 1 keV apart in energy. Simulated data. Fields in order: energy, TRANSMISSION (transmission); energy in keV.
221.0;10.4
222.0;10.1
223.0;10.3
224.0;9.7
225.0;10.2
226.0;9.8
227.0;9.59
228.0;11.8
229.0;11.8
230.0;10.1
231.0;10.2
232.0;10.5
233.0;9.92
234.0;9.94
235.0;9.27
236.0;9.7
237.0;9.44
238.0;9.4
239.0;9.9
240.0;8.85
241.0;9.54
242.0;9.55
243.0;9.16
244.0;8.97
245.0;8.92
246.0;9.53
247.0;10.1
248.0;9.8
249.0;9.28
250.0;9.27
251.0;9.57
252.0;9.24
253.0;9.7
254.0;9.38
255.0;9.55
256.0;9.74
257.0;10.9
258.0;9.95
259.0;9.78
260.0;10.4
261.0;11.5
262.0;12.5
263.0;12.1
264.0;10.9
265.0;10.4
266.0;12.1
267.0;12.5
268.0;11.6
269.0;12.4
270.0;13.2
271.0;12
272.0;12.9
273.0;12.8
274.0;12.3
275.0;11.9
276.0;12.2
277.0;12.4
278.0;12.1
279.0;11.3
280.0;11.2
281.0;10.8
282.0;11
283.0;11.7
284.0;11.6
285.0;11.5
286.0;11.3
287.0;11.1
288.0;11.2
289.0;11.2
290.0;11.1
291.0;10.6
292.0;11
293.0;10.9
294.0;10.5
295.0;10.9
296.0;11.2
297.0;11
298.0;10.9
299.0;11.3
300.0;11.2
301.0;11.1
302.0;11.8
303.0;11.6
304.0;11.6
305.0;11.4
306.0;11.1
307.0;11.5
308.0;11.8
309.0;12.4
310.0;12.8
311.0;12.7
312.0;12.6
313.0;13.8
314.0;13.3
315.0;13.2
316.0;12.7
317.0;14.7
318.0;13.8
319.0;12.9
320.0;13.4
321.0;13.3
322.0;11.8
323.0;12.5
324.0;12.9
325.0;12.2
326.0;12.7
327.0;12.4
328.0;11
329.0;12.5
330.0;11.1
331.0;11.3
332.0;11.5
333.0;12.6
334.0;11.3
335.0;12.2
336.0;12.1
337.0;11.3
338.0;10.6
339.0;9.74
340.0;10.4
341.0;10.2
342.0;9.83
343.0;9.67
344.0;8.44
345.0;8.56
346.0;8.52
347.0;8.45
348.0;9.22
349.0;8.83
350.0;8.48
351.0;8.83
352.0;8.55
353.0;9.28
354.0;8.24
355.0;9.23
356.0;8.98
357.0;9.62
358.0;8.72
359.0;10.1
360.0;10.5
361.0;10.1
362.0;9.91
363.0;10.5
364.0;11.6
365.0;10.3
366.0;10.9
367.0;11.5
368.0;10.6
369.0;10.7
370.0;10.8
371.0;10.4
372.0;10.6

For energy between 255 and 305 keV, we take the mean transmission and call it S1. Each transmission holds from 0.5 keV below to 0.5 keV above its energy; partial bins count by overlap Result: 11.4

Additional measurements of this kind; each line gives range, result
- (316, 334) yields 12.5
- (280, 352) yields 11.3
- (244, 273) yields 10.7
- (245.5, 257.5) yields 9.67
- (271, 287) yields 11.8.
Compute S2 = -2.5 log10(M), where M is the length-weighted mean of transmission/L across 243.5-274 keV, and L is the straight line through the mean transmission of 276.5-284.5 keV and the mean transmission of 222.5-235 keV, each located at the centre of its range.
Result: 0.03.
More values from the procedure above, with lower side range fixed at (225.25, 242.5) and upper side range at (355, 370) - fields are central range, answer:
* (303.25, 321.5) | -0.24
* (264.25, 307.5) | -0.14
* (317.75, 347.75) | -0.11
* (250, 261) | 0.02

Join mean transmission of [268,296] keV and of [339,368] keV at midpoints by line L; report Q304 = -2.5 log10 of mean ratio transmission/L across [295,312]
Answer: -0.06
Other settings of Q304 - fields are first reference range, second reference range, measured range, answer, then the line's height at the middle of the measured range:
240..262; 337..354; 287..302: -0.16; 9.52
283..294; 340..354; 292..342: -0.18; 10.1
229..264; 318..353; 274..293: -0.11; 10.3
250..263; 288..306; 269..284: -0.13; 10.7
